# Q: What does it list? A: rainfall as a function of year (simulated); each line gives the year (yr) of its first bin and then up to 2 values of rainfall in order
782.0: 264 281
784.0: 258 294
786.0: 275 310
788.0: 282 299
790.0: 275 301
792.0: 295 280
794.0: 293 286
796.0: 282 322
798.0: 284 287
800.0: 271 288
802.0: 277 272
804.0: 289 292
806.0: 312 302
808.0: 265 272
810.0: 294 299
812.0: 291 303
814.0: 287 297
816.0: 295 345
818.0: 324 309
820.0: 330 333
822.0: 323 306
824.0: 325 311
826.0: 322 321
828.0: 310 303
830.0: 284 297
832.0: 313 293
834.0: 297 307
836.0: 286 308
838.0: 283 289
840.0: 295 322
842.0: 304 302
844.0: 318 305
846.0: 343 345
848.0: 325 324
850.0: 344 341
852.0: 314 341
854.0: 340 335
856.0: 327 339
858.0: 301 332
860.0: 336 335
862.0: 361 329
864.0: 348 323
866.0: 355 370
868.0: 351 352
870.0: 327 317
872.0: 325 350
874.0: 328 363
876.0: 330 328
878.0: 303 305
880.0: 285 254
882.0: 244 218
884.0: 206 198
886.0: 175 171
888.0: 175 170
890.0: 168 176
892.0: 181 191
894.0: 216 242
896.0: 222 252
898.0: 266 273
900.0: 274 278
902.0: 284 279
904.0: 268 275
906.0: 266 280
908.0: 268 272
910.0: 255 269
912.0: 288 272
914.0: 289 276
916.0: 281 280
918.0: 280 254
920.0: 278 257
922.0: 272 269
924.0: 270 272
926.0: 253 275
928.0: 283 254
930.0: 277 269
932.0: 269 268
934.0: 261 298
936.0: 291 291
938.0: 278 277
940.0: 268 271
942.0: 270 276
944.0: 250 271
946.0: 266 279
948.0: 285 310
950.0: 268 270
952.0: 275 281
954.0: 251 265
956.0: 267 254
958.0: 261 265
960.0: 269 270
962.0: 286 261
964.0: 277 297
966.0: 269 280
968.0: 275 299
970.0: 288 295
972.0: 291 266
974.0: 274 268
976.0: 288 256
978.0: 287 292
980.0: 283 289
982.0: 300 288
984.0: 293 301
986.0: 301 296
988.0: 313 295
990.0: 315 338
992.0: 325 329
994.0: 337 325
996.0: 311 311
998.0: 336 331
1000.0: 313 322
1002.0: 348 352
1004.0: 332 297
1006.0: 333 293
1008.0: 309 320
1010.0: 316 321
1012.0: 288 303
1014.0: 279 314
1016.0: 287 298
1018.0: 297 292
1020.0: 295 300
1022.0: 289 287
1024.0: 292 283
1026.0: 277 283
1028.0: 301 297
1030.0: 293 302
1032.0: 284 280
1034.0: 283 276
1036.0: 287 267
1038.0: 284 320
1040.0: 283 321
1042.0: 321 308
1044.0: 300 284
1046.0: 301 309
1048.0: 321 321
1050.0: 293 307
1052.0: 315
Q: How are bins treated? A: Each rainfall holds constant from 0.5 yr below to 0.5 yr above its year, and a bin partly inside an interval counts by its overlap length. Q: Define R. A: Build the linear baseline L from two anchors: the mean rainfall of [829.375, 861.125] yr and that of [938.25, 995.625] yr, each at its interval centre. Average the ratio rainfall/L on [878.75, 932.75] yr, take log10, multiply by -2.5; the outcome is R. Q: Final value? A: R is 0.19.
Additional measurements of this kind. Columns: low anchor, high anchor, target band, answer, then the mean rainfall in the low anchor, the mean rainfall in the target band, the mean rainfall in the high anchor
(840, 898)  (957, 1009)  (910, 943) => 0.08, 292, 274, 298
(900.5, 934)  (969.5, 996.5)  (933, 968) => 0.04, 272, 274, 298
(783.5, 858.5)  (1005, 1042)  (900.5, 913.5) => 0.10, 304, 273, 296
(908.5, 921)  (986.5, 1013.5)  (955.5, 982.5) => 0.09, 274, 278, 319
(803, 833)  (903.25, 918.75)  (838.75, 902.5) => -0.01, 305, 291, 274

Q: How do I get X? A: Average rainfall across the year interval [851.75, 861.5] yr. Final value 330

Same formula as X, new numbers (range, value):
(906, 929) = 272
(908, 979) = 274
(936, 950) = 277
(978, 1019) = 310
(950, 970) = 272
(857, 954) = 276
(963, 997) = 295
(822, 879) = 323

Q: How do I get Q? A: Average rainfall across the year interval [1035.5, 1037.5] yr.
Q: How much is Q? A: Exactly 277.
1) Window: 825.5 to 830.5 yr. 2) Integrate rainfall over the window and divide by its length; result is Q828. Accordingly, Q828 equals 308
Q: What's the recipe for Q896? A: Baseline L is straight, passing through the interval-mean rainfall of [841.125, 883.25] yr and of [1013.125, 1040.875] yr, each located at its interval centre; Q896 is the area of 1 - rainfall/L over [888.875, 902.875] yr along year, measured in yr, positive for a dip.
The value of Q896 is 3.8 yr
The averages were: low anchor 325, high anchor 291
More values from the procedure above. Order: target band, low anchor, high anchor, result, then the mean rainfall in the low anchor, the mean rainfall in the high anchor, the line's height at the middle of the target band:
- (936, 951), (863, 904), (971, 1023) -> 0.63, 270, 304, 288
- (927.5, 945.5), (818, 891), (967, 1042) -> 1.69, 304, 300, 302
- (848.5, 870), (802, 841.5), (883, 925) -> -4.73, 302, 247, 277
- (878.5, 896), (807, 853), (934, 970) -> 4.93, 309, 275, 293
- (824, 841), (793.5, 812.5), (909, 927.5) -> -1.10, 288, 272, 284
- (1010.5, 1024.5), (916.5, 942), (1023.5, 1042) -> -0.39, 273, 290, 288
